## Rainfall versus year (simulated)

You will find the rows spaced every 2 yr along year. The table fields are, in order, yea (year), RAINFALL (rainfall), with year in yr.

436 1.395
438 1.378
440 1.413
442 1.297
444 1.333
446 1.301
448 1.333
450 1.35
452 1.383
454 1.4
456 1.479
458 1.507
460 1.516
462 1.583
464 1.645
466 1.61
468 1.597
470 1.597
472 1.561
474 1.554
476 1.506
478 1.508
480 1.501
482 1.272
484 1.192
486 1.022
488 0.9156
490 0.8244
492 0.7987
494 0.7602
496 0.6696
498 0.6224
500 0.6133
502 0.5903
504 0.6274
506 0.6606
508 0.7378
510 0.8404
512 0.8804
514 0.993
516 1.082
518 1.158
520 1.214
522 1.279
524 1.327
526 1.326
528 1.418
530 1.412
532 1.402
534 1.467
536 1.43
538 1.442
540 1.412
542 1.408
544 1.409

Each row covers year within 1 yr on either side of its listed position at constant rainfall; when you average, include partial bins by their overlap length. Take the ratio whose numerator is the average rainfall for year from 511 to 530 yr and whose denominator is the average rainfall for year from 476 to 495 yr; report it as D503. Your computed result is 1.1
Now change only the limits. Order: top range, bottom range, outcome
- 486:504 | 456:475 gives 0.47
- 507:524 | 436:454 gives 0.77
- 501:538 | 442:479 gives 0.75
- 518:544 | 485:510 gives 1.85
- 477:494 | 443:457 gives 0.81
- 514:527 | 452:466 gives 0.80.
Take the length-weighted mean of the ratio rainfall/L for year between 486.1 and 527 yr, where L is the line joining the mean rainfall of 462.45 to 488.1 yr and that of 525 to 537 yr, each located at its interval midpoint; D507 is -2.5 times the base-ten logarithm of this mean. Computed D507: 0.50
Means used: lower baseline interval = 1.44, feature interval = 0.899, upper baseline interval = 1.41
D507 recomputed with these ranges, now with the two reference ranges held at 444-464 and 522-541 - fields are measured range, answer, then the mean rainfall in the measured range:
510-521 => 0.32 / 1.05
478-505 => 0.49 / 0.901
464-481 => -0.10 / 1.56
